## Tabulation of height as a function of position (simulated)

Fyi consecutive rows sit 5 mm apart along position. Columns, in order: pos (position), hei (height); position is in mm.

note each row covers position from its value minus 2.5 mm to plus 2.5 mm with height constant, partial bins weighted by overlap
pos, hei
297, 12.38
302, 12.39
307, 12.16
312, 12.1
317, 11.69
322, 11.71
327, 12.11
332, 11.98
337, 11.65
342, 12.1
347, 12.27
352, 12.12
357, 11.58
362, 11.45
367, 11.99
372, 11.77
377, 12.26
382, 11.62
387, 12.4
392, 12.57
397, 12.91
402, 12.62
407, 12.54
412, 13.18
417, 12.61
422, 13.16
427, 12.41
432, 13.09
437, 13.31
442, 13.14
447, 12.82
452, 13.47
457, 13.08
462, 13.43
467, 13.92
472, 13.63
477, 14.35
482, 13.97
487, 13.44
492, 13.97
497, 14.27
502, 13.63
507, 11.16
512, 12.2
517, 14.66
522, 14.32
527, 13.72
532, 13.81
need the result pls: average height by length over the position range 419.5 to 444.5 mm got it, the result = 13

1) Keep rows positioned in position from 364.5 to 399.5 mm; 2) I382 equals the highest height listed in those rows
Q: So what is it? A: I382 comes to 12.91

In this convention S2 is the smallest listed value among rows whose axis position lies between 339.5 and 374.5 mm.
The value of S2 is 11.45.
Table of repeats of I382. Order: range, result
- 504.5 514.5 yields 12.2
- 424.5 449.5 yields 13.31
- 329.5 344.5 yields 12.1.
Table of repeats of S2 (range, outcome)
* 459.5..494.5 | 13.43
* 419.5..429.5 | 12.41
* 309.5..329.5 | 11.69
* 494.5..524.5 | 11.16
